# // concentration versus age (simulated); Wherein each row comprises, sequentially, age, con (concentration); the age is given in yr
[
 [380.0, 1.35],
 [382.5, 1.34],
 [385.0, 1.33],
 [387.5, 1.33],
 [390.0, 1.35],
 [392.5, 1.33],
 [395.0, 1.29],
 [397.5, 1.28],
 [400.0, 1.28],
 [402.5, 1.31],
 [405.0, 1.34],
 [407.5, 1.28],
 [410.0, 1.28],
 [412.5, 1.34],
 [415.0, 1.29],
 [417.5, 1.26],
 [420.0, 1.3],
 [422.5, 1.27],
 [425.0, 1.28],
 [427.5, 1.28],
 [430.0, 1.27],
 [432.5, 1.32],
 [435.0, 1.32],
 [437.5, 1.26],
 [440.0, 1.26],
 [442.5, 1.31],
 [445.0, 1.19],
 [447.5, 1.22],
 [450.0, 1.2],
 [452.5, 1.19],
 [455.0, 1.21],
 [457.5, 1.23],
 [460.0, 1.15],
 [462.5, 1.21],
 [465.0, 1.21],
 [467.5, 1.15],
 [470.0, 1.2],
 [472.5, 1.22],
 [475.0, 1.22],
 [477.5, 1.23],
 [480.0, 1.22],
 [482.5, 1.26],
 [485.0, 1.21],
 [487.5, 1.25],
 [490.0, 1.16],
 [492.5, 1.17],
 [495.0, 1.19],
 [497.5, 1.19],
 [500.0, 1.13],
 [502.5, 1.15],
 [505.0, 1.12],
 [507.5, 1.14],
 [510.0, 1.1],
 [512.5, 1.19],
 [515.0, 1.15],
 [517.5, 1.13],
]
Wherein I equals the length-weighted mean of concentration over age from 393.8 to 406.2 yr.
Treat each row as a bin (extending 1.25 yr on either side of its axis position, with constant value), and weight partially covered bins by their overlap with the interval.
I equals 1.3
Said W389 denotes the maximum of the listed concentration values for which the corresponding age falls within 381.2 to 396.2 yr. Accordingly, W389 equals 1.35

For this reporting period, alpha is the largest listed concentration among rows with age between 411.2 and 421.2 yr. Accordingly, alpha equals 1.34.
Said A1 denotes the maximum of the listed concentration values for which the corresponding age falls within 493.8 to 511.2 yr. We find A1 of 1.19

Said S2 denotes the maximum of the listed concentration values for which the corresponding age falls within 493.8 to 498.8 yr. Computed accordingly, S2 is 1.19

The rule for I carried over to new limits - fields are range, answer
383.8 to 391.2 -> 1.34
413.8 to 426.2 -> 1.28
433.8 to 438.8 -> 1.29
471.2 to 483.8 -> 1.23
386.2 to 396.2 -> 1.33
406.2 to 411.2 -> 1.28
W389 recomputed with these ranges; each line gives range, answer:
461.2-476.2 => 1.22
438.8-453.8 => 1.31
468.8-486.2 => 1.26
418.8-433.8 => 1.32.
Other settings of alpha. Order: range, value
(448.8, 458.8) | 1.23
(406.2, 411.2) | 1.28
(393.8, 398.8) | 1.29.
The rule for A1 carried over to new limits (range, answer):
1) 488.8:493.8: 1.17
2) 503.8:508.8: 1.14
